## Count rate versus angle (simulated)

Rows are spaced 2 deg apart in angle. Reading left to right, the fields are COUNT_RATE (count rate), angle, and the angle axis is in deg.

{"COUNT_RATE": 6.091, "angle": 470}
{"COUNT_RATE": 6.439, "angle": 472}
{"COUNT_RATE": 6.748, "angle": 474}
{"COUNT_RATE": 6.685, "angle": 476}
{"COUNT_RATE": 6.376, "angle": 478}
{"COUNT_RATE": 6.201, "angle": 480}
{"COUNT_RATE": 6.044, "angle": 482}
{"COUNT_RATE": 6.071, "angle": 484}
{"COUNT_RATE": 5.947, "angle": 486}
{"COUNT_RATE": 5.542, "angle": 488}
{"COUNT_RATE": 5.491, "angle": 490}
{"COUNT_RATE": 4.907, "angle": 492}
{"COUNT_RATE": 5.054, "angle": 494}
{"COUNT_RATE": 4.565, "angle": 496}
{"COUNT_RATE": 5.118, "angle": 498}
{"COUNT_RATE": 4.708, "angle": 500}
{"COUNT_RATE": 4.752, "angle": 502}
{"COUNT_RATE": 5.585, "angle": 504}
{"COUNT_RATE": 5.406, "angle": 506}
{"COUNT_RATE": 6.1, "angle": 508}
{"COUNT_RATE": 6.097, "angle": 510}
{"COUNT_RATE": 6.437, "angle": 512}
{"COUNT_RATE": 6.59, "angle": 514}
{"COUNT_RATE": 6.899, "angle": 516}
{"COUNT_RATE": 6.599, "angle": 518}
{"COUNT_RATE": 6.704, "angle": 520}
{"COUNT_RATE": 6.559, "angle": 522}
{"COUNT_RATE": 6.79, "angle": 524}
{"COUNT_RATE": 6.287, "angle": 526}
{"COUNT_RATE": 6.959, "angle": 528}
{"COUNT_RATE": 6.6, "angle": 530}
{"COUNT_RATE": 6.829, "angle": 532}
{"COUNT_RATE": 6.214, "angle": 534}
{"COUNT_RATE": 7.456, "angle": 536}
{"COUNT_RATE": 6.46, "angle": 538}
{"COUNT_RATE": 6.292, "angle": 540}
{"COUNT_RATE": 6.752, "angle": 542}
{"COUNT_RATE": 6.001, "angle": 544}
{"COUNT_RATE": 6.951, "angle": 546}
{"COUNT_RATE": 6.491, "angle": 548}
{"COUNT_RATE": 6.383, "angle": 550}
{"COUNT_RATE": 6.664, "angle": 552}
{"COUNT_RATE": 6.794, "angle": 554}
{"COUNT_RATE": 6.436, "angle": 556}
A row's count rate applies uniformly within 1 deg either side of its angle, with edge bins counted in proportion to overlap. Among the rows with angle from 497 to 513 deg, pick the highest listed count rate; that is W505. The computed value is 6.437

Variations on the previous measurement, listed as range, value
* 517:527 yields 6.79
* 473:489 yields 6.748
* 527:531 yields 6.959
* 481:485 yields 6.071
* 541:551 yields 6.951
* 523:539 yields 7.456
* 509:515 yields 6.59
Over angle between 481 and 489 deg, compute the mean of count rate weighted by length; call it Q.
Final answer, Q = 5.9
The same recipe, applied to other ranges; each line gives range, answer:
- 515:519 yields 6.75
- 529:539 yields 6.71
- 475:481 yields 6.42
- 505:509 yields 5.75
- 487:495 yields 5.25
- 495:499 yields 4.84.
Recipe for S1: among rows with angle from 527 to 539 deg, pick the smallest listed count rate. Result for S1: 6.214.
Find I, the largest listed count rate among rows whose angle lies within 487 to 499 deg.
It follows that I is 5.542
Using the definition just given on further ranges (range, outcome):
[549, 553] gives 6.664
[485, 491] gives 5.947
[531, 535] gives 6.829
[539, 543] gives 6.752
